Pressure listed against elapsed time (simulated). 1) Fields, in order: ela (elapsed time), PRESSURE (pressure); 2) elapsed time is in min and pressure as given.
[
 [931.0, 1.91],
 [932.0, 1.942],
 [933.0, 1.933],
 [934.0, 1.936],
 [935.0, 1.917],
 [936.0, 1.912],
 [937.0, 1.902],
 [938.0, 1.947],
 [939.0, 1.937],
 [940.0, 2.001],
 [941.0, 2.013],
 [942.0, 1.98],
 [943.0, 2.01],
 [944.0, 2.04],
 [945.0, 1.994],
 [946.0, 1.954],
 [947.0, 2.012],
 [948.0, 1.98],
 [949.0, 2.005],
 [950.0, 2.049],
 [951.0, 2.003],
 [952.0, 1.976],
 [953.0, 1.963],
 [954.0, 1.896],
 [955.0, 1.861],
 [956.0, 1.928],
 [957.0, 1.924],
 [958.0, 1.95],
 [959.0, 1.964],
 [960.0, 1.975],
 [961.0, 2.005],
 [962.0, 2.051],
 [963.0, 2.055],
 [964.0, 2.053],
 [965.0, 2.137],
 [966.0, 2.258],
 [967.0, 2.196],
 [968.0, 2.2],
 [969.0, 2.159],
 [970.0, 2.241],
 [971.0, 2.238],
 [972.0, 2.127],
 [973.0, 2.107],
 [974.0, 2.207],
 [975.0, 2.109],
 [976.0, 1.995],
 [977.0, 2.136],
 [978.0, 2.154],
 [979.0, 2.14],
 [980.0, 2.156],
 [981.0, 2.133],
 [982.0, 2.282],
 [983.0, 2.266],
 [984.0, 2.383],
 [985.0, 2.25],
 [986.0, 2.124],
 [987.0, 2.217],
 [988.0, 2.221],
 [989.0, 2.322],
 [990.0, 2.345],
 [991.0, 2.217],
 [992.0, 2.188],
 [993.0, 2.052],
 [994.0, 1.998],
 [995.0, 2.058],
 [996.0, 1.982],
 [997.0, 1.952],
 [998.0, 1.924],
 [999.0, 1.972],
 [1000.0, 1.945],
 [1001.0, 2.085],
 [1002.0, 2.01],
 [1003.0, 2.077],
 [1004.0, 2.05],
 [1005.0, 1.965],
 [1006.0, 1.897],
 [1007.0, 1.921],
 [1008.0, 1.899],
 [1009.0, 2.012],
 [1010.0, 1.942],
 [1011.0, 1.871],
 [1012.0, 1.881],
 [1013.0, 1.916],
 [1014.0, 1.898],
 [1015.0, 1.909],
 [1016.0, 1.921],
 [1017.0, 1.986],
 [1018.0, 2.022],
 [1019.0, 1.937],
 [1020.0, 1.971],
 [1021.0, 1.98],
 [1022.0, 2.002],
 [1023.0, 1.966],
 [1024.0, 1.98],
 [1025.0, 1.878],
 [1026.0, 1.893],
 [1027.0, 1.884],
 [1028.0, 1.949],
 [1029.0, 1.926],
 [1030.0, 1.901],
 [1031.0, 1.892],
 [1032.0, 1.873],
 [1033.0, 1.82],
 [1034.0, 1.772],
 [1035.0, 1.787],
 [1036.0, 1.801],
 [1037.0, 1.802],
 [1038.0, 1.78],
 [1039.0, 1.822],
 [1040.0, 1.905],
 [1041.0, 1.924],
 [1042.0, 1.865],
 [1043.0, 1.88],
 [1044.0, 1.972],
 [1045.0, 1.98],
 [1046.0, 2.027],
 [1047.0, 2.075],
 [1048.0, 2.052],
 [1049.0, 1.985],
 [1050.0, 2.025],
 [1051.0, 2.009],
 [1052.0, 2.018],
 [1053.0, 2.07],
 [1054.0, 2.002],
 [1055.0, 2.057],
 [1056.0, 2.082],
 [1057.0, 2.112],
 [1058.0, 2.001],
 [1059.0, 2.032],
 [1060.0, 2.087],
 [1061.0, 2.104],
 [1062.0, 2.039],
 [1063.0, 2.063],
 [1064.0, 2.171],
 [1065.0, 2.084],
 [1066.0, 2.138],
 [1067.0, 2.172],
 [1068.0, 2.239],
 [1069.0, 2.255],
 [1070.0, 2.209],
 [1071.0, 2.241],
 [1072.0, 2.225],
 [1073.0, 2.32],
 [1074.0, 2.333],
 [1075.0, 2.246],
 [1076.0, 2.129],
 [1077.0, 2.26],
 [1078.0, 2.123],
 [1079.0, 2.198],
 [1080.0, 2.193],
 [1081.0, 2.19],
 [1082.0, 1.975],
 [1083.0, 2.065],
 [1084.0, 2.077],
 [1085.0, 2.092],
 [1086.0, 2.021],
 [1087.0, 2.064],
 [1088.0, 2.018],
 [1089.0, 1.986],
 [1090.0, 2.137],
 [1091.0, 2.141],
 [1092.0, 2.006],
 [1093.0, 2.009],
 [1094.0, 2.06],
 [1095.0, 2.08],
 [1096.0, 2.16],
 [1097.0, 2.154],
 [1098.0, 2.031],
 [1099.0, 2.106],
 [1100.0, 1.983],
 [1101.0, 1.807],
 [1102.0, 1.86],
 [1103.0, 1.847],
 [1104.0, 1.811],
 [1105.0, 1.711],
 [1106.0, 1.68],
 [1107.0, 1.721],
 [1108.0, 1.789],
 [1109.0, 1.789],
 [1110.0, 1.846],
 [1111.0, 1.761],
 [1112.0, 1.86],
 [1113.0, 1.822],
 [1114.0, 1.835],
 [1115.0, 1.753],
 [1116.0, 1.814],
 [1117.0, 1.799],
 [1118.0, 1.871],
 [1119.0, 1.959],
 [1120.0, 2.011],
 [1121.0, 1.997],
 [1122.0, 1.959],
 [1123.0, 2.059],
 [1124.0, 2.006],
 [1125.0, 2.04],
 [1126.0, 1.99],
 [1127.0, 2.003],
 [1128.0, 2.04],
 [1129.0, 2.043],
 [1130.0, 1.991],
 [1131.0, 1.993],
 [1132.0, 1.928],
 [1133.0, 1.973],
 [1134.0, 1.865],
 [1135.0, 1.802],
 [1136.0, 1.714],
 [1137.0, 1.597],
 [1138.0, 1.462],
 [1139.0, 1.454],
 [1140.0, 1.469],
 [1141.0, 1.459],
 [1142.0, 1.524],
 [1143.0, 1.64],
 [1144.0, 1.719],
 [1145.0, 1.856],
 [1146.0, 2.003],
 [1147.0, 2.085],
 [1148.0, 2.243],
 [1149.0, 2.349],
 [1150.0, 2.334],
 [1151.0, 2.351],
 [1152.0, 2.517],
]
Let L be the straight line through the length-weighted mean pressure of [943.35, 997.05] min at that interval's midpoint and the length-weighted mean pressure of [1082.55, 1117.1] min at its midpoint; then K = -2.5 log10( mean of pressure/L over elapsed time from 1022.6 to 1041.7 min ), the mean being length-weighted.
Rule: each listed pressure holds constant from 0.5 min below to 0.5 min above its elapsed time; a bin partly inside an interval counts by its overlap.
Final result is 0.08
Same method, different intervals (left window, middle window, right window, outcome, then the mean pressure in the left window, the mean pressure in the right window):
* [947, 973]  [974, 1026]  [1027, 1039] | -0.060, 2.05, 1.85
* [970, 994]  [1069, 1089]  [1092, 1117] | -0.108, 2.19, 1.89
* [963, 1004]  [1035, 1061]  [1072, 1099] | 0.081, 2.14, 2.12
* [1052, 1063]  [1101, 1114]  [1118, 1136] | 0.115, 2.06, 1.97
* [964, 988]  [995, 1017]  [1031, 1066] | 0.074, 2.18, 1.97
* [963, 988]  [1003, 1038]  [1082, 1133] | 0.100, 2.18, 1.95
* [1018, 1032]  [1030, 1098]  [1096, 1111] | -0.081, 1.94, 1.87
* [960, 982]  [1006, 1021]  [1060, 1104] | 0.101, 2.14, 2.1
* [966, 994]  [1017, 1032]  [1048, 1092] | 0.112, 2.19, 2.11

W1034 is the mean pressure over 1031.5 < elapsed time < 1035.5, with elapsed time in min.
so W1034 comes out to 1.81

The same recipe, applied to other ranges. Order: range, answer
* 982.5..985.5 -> 2.3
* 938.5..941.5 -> 1.98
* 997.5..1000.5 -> 1.95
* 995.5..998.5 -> 1.95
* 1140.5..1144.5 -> 1.59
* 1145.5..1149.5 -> 2.17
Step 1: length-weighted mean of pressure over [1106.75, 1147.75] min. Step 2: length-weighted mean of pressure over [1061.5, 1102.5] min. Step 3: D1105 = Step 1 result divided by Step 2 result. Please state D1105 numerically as 0.9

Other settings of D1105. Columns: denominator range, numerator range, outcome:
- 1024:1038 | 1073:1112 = 1.08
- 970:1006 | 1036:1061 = 0.93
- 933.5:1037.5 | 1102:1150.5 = 0.92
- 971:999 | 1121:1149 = 0.87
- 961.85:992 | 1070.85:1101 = 0.97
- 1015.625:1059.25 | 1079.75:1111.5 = 1.01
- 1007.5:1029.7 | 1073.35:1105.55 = 1.06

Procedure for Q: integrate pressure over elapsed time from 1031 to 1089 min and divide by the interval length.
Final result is 2.05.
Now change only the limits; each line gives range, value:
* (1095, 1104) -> 1.99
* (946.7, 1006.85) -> 2.08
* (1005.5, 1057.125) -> 1.94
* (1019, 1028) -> 1.94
